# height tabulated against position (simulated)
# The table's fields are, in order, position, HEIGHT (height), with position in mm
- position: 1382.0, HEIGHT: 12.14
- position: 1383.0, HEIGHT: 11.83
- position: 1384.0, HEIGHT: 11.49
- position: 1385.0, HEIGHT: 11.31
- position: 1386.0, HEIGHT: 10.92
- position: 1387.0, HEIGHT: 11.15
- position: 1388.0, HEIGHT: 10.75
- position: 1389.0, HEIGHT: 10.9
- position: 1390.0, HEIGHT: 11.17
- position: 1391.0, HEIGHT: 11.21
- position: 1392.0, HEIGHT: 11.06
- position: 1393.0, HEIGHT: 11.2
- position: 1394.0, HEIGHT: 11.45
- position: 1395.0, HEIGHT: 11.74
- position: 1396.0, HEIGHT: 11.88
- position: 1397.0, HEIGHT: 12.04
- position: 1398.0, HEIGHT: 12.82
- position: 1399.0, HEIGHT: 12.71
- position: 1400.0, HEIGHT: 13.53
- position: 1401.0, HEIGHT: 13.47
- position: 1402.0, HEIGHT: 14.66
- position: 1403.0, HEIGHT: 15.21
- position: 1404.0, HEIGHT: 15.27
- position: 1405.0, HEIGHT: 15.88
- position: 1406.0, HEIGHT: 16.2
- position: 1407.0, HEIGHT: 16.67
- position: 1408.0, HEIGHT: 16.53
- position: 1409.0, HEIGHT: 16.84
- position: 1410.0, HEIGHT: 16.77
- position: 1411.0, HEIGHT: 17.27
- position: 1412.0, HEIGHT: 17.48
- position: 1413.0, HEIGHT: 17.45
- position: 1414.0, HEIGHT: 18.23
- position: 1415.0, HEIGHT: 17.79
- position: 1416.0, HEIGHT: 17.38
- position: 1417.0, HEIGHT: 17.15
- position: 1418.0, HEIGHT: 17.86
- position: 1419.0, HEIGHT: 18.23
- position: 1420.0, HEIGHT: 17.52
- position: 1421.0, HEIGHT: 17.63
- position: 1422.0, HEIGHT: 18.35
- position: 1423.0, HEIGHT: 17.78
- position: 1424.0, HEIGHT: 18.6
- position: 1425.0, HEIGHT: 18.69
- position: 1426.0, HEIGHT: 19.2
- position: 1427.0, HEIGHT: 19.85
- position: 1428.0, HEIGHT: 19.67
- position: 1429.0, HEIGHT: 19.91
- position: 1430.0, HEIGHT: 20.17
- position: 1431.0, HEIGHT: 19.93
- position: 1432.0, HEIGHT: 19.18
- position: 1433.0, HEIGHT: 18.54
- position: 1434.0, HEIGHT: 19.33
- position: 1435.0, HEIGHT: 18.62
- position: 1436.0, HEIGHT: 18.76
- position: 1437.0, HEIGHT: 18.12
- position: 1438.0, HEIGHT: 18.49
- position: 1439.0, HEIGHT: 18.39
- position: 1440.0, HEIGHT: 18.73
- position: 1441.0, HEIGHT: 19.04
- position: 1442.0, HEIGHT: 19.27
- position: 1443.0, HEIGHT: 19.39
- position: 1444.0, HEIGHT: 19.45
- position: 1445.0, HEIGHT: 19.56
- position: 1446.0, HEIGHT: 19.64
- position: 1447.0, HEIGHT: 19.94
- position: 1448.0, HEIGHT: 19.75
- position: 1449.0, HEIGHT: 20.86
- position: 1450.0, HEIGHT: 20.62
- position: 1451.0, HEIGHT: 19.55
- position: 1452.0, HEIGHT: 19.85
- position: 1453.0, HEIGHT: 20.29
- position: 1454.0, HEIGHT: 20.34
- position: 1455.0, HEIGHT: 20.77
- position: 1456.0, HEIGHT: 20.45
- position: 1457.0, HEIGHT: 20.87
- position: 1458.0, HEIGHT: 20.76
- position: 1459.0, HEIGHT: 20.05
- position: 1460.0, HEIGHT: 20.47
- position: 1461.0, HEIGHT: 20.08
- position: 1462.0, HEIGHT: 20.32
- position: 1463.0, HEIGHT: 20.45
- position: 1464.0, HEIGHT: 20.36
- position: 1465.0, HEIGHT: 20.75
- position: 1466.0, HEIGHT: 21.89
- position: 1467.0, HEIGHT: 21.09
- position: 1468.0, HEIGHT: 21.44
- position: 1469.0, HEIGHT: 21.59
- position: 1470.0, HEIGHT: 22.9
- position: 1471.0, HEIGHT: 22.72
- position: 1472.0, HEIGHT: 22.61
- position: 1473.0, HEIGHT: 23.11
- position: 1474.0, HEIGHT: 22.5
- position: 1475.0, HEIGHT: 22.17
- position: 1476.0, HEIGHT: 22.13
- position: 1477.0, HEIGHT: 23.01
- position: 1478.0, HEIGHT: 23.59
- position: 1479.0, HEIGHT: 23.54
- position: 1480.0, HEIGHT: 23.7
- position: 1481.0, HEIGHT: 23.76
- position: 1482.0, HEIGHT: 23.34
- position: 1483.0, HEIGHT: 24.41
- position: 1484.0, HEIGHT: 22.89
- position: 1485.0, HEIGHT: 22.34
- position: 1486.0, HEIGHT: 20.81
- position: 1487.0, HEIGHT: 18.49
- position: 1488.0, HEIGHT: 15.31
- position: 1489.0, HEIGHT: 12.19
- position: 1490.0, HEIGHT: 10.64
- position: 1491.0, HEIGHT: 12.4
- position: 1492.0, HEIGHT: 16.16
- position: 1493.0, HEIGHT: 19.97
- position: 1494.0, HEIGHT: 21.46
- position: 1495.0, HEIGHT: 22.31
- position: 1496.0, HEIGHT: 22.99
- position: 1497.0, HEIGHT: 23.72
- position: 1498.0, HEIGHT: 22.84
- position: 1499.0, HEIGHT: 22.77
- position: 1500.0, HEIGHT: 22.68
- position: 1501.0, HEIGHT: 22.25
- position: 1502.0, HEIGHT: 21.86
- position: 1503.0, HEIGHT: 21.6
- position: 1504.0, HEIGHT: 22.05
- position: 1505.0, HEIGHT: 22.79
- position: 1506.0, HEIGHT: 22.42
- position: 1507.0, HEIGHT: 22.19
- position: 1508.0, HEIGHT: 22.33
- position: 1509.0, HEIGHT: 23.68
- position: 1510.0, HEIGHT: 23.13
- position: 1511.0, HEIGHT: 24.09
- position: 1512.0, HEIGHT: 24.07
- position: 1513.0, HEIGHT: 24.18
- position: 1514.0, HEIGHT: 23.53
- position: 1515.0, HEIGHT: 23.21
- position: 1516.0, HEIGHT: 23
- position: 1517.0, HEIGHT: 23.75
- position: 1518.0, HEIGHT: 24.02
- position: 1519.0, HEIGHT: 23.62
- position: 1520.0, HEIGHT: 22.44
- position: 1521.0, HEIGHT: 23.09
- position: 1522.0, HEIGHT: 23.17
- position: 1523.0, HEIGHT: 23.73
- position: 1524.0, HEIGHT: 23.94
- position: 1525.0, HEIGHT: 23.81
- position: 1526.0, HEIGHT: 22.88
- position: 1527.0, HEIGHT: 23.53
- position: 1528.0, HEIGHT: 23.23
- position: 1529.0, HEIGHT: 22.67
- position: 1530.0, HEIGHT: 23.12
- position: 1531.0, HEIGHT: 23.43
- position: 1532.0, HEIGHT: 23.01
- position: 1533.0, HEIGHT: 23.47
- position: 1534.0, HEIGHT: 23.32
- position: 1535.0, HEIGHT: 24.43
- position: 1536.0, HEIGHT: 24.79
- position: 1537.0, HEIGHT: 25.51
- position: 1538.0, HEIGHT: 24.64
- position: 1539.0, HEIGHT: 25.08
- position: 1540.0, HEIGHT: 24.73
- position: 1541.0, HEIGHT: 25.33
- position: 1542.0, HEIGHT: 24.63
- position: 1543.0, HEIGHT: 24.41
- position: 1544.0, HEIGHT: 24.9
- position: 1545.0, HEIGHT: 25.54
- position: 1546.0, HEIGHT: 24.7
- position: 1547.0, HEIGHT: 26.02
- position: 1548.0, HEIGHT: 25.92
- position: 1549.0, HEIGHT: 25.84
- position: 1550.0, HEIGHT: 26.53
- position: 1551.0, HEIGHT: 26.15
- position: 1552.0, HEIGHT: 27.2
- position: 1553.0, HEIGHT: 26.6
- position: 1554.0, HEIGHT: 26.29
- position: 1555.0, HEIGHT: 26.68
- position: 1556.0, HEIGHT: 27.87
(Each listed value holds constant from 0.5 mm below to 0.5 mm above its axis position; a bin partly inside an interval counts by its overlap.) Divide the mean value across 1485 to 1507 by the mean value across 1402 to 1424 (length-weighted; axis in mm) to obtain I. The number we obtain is 1.17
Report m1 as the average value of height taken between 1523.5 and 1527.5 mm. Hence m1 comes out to 23.5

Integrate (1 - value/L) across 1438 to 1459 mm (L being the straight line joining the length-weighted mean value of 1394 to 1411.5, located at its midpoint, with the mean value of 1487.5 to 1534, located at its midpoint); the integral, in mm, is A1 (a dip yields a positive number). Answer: -2.54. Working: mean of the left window 14.6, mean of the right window 21.9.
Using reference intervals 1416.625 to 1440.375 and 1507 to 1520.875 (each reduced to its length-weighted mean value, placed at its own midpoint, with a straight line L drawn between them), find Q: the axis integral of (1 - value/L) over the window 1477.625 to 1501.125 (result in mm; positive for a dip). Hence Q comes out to 1.6 mm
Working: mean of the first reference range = 18.7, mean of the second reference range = 23.4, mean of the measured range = 20.6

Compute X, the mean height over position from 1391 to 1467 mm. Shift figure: 17.9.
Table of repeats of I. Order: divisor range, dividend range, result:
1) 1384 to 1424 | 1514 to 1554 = 1.66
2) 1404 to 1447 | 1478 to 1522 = 1.19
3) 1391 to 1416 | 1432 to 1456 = 1.32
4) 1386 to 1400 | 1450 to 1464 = 1.75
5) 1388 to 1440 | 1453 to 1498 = 1.28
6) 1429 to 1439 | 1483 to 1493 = 0.91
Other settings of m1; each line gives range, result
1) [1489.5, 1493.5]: 14.8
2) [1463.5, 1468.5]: 21.1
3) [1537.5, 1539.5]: 24.9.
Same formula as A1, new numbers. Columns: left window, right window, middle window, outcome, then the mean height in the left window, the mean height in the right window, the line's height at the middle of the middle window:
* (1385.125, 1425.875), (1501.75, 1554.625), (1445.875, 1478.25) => -3.3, 15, 24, 19.2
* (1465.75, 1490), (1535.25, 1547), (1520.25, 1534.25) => 0.5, 21.5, 25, 24.2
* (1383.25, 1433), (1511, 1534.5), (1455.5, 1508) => -1.6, 15.5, 23.4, 20.6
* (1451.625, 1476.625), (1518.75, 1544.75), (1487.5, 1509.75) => 2.2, 21.2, 23.9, 22.6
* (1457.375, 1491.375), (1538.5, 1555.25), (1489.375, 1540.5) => 2.1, 20.8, 25.7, 23.5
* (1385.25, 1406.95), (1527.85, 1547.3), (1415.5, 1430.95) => -3.8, 12.7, 24.4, 14.9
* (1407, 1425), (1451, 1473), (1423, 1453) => -0.2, 17.6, 21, 19.2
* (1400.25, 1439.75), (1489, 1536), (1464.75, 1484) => -2.1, 17.8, 22.3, 20.4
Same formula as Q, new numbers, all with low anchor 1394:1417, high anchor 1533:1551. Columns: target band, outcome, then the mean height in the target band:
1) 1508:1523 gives -0.2 mm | 23.5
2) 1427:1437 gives -1.2 mm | 19.3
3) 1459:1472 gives -1.0 mm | 21.2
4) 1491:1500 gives 0.3 mm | 21.1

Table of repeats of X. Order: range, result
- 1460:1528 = 21.9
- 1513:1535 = 23.4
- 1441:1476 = 20.8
